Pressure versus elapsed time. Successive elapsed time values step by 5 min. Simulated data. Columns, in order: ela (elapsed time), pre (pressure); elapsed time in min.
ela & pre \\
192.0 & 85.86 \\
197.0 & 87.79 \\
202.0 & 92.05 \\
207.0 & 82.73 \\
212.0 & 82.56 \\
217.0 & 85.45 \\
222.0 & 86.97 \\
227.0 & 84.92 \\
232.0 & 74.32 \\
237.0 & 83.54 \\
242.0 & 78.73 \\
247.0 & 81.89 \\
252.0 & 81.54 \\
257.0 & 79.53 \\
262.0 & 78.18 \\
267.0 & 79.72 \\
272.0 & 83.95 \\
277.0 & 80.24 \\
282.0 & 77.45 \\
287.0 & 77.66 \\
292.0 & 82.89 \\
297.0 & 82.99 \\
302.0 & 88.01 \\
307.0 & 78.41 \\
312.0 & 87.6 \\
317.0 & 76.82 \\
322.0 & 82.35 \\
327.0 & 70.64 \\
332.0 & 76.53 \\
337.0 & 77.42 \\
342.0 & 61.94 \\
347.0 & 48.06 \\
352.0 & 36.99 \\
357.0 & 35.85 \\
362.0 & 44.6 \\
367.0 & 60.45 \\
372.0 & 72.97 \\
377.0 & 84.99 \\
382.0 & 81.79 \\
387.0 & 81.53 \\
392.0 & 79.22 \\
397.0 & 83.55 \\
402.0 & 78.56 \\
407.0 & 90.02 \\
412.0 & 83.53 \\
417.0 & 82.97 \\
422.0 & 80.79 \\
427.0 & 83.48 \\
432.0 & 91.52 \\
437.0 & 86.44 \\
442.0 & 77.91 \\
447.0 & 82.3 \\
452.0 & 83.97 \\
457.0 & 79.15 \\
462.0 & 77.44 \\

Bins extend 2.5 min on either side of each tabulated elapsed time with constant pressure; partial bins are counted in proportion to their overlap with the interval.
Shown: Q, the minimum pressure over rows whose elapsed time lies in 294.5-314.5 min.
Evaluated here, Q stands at 78.41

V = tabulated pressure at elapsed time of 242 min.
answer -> 78.73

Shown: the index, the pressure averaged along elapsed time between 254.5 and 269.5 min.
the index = 79.1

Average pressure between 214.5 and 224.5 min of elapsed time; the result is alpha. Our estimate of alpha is 86.2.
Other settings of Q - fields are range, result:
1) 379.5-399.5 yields 79.22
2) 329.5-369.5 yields 35.85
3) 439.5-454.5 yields 77.91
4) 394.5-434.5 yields 78.56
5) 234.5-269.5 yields 78.18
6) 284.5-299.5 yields 77.66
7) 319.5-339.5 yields 70.64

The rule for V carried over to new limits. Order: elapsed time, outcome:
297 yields 82.99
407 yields 90.02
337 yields 77.42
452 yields 83.97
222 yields 86.97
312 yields 87.6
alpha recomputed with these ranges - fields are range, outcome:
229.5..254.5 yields 80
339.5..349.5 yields 55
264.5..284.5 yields 80.3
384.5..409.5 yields 82.6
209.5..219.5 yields 84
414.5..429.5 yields 82.4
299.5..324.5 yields 82.6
